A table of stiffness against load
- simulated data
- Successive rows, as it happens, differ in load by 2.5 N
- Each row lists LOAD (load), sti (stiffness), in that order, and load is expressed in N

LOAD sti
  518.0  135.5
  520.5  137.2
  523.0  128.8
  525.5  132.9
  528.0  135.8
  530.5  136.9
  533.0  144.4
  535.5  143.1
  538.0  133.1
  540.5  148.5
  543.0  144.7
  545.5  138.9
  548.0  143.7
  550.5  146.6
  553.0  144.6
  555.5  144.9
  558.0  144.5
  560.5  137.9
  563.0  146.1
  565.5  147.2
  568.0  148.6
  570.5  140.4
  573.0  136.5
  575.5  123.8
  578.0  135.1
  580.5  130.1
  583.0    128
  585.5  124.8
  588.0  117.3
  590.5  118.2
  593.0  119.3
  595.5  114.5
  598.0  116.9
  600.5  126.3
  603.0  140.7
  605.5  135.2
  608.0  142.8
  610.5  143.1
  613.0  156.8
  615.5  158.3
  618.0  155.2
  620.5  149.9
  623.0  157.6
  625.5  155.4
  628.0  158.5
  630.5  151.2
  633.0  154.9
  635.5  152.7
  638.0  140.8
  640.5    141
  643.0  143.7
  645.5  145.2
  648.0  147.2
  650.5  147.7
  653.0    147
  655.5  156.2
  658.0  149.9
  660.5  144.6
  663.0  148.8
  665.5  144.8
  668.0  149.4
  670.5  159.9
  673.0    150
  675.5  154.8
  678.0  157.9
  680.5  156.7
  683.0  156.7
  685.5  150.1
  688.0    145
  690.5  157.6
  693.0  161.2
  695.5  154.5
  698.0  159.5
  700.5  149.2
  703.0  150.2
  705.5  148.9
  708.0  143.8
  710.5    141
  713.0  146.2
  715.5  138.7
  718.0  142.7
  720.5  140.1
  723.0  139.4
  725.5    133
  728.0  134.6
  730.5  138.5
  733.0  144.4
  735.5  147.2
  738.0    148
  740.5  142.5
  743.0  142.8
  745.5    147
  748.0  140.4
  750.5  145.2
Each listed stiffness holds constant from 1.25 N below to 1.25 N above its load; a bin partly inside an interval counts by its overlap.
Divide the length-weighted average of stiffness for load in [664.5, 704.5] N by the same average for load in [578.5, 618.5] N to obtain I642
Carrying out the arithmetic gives 1.16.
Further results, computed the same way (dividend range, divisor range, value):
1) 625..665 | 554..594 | 1.11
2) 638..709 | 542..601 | 1.12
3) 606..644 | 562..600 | 1.16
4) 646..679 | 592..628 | 1.06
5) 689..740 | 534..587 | 1.05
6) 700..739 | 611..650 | 0.95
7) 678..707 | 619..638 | 1.00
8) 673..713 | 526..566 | 1.07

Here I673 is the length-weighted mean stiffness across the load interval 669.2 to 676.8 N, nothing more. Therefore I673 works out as 155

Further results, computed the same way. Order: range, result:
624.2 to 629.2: 157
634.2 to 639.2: 147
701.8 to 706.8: 149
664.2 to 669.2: 147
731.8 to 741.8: 146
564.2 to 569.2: 148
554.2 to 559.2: 145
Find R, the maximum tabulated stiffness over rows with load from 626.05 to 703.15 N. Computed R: 161.2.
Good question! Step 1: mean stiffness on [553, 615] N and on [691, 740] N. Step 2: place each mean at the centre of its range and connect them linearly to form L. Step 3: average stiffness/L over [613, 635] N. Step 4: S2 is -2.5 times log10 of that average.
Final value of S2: -0.13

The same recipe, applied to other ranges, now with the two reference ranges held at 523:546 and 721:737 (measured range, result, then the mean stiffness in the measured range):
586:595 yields 0.18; 118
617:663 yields -0.08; 150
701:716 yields -0.04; 145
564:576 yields -0.01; 140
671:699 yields -0.11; 155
